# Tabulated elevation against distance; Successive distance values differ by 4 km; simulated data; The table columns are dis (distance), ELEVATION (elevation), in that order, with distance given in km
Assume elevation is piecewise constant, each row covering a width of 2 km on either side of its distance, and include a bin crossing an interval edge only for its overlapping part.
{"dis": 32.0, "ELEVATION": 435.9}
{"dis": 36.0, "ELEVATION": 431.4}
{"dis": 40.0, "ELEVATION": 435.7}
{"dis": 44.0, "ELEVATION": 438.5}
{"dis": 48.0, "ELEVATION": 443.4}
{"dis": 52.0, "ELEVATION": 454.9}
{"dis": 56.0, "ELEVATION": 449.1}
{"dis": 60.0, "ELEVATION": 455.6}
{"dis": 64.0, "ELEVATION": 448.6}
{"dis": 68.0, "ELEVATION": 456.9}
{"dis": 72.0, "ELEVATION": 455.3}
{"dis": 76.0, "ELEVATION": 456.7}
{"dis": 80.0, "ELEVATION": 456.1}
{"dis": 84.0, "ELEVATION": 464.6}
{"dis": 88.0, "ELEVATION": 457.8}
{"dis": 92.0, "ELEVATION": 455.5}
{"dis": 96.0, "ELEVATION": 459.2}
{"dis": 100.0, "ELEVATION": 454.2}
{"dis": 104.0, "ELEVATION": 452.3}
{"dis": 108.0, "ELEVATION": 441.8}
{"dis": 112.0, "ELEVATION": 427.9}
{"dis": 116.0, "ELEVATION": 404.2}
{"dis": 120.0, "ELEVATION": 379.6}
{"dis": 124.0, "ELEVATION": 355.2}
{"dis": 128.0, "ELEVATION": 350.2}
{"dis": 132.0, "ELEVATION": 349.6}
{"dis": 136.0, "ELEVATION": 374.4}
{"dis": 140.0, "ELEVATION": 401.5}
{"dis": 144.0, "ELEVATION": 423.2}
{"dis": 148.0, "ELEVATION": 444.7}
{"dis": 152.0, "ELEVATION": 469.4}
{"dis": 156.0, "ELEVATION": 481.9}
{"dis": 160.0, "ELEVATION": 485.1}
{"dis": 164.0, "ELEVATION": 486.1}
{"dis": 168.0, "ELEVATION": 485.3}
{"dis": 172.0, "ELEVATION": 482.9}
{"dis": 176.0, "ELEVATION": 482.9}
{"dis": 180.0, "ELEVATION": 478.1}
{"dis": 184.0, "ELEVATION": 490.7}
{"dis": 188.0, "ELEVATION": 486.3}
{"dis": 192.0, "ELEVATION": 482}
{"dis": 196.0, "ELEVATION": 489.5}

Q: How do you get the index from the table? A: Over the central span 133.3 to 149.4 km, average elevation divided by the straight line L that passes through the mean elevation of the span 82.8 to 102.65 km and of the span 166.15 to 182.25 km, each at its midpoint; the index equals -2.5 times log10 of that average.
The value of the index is 0.16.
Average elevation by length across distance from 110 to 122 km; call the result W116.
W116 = 404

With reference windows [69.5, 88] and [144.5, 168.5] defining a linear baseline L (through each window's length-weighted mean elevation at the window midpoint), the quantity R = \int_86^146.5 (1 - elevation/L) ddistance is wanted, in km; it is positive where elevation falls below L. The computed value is 6.7 km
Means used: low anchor 458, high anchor 472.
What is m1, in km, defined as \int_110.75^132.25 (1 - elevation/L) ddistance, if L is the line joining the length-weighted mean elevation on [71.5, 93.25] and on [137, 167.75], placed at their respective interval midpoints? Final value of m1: 3.7 km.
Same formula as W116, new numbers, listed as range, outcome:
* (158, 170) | 486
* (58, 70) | 454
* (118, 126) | 367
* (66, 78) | 456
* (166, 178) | 484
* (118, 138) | 362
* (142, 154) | 446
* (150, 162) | 479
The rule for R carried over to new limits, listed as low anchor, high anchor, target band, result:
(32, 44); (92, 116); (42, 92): -1.6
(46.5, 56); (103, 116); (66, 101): -1.3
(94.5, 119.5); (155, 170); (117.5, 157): 5.3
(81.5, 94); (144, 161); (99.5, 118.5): 1.1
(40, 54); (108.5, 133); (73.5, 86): -1.3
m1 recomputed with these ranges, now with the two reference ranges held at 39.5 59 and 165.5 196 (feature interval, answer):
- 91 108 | 0.2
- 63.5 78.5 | -0.1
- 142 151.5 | 0.7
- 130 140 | 2.1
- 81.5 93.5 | -0.1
